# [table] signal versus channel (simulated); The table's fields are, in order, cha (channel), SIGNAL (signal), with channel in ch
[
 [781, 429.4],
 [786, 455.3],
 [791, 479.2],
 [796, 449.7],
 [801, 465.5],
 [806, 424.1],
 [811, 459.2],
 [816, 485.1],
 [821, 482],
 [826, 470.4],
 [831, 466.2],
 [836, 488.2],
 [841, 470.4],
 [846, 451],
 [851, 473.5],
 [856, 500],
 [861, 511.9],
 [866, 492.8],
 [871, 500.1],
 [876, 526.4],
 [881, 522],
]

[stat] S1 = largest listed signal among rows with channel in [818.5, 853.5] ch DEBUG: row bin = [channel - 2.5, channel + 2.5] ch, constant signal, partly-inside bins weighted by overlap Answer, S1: 488.2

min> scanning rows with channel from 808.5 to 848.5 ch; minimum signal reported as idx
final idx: 451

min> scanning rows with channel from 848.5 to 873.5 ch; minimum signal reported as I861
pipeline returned 473.5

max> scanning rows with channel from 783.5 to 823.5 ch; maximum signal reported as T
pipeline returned 485.1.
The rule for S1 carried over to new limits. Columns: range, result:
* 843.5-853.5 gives 473.5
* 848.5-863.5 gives 511.9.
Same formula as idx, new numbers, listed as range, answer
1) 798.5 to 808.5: 424.1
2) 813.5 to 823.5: 482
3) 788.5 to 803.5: 449.7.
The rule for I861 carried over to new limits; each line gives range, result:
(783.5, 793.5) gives 455.3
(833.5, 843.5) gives 470.4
